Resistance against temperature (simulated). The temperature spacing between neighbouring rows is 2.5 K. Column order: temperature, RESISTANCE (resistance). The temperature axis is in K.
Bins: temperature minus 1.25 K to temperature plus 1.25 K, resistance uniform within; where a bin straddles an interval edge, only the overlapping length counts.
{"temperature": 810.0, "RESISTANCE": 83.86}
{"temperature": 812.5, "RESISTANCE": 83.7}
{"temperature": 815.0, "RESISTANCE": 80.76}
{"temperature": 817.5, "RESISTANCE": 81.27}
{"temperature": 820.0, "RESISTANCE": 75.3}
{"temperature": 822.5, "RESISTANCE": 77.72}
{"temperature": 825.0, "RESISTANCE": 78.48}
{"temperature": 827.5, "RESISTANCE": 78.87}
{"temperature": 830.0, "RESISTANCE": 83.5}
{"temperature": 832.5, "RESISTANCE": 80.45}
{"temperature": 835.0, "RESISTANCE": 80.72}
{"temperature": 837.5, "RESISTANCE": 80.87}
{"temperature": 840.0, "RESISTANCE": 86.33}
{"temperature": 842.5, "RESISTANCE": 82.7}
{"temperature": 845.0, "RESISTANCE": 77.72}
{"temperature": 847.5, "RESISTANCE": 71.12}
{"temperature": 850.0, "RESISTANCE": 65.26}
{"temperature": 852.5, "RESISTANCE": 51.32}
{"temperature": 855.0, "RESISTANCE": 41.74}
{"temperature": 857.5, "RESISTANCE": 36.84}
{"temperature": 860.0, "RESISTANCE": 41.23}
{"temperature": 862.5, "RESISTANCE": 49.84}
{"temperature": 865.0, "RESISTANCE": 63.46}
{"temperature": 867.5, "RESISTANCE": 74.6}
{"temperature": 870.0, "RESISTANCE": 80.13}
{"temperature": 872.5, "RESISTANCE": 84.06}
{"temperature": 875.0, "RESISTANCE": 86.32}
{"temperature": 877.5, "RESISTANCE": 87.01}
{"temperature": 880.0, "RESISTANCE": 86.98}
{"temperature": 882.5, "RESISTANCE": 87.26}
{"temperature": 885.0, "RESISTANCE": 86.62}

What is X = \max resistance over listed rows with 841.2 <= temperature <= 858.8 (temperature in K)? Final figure 82.7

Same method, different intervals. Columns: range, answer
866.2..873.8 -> 84.06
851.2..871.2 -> 80.13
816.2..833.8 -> 83.5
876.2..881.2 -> 87.01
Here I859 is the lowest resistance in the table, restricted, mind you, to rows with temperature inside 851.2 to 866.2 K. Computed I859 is 36.84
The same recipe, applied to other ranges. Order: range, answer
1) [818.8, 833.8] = 75.3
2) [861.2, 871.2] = 49.84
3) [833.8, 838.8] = 80.72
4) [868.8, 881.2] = 80.13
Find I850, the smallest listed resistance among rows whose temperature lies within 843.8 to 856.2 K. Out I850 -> 41.74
